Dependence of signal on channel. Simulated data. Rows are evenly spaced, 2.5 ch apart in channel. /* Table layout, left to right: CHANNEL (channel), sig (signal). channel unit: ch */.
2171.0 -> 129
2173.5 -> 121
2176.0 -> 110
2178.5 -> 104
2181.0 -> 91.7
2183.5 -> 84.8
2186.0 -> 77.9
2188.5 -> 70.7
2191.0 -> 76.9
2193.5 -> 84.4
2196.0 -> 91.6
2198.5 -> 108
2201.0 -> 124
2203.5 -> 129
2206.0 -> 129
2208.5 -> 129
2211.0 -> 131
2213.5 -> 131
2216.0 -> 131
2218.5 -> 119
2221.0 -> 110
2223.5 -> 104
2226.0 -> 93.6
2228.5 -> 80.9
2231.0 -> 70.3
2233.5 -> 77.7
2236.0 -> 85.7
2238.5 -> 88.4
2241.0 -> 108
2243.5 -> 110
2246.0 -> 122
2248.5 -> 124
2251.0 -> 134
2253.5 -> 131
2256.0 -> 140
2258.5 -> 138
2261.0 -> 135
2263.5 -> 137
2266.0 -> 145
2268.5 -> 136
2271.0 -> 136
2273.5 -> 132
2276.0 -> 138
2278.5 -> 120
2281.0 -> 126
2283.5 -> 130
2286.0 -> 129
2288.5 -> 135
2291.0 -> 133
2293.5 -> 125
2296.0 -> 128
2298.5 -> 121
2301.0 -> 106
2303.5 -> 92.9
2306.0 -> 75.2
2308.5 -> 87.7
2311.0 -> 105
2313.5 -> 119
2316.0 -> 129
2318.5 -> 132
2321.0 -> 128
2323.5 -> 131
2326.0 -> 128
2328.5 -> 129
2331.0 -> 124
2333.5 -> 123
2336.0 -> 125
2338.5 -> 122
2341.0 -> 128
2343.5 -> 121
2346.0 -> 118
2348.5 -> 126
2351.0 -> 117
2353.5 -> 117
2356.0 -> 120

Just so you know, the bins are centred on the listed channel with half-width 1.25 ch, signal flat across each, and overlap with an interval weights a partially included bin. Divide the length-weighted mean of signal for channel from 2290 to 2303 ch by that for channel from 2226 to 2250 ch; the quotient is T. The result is 1.25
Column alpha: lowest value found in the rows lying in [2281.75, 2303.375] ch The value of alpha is 106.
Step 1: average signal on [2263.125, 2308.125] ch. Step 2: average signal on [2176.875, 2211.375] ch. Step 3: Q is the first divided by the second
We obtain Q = 1.2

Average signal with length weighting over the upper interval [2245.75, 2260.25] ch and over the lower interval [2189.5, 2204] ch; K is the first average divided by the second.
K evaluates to 1.32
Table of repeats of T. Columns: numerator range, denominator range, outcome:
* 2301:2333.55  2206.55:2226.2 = 0.96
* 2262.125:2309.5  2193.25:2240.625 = 1.15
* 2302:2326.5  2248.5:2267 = 0.82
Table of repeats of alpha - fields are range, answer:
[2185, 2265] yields 70.3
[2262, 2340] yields 75.2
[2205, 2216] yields 129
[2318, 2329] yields 128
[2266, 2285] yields 120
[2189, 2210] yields 76.9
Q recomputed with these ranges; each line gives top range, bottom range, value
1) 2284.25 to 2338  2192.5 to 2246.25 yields 1.12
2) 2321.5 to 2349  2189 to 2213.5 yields 1.12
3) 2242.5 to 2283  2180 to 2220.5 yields 1.23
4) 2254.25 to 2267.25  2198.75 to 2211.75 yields 1.09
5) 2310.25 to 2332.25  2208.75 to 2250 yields 1.18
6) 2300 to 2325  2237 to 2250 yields 1.00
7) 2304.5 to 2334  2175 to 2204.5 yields 1.23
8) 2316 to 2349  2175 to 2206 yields 1.29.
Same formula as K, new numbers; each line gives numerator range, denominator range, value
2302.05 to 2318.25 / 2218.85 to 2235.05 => 1.14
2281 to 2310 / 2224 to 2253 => 1.15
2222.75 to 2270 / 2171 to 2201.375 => 1.19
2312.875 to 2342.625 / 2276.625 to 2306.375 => 1.05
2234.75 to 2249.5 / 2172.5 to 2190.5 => 1.14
